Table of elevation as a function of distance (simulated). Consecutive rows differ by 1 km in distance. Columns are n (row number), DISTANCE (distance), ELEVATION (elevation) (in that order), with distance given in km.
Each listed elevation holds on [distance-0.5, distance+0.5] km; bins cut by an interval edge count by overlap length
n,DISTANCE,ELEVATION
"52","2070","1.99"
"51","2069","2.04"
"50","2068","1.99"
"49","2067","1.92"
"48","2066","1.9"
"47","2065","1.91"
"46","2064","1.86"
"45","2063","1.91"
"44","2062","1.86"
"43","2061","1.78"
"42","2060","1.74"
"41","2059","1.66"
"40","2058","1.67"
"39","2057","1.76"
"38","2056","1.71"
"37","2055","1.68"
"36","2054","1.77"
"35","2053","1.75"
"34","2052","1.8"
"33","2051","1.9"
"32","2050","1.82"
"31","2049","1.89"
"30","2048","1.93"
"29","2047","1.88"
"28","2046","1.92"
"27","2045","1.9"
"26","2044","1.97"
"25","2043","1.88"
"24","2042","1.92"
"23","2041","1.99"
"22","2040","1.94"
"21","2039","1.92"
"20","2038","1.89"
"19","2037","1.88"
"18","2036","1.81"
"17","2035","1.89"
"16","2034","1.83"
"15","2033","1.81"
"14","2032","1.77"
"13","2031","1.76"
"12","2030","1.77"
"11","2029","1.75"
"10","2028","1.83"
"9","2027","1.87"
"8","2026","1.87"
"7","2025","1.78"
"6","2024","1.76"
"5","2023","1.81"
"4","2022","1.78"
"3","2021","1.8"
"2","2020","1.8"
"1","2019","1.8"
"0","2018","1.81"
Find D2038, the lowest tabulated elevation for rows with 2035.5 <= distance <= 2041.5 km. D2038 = 1.81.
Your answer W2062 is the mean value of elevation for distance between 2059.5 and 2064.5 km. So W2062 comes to 1.83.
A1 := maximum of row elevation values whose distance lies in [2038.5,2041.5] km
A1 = 1.99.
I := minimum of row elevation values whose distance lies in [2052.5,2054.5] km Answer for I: 1.75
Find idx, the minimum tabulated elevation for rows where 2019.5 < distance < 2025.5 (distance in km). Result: 1.76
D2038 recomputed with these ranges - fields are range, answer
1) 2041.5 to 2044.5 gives 1.88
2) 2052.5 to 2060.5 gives 1.66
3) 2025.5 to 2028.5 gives 1.83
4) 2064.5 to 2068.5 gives 1.9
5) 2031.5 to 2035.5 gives 1.77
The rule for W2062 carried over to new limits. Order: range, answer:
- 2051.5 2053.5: 1.77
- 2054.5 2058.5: 1.7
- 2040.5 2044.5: 1.94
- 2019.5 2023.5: 1.8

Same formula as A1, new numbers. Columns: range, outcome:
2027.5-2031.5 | 1.83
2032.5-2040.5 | 1.94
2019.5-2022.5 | 1.8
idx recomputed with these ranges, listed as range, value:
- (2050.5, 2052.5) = 1.8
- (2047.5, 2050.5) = 1.82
